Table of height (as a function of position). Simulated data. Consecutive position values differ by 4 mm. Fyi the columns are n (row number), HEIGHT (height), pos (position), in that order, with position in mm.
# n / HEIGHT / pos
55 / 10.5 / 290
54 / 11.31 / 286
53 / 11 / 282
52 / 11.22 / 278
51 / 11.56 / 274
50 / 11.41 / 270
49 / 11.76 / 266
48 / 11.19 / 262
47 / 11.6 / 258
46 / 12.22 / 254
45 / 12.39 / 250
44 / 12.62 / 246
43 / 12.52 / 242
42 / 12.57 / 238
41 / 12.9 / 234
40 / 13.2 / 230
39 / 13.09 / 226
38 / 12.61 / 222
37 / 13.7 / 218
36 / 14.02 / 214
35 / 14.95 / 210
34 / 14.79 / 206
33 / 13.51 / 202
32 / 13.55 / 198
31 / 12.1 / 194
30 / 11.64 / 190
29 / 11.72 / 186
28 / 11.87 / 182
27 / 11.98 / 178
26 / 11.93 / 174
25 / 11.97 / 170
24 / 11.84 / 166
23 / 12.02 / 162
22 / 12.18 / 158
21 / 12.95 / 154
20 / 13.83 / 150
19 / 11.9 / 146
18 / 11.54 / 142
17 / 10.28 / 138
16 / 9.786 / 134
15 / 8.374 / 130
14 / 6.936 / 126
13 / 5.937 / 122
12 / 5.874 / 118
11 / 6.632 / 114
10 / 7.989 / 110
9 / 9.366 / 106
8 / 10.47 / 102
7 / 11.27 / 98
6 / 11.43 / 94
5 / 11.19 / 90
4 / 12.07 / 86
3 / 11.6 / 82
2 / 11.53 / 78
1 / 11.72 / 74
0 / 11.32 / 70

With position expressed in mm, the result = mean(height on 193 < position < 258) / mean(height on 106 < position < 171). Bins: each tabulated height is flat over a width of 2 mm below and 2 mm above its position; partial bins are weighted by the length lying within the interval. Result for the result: 1.3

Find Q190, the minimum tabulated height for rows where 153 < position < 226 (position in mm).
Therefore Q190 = 11.64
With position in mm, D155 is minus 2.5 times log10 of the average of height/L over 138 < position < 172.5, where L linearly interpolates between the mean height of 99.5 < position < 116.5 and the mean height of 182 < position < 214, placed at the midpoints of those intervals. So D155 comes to -0.11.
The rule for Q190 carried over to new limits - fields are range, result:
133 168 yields 9.786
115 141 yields 5.874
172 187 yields 11.72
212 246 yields 12.52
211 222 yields 12.61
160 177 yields 11.84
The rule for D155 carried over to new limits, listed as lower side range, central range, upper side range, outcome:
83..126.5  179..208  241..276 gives -0.18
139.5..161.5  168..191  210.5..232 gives 0.08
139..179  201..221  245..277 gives -0.18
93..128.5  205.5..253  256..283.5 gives -0.24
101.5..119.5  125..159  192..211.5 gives -0.10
